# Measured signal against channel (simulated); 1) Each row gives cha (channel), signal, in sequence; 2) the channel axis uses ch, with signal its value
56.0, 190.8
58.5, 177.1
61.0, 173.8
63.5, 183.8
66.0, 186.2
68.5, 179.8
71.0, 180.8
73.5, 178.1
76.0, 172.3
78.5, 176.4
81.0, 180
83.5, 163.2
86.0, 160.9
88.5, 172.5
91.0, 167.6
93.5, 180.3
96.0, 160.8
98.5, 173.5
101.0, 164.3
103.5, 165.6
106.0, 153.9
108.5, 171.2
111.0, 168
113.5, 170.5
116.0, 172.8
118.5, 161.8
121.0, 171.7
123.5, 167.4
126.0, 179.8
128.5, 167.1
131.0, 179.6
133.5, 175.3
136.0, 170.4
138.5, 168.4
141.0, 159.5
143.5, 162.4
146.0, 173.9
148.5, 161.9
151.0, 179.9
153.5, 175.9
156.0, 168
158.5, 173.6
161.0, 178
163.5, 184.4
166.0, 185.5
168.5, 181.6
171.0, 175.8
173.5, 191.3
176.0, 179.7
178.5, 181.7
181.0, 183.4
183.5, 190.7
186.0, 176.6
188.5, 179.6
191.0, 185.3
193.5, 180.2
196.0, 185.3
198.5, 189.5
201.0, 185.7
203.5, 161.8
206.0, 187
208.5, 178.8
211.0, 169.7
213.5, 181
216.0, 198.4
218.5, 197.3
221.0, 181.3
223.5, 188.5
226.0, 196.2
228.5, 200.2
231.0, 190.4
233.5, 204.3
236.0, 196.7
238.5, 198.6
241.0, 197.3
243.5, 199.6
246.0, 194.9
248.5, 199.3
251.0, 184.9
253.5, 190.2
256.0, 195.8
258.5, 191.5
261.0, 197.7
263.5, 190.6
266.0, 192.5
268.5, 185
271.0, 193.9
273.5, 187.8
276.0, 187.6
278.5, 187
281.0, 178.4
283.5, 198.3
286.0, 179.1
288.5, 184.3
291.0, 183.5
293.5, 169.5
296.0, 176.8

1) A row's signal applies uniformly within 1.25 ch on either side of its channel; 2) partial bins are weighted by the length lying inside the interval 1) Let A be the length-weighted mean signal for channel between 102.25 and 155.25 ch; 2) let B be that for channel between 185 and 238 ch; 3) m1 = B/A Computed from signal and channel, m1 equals 1.10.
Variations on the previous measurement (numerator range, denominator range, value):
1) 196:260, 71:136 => 1.12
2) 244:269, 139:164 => 1.12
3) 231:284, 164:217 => 1.06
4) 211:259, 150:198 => 1.07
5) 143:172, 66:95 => 1.01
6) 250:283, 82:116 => 1.13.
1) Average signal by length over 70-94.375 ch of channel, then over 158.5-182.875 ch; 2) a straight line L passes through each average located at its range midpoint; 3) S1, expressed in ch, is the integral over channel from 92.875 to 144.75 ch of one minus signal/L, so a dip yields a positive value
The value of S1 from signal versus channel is 2.4 ch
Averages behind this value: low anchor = 173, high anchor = 182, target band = 169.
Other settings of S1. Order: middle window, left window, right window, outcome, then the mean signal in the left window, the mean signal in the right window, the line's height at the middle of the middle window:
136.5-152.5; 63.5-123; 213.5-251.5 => 1.1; 171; 195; 180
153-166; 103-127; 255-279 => -0.1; 168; 191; 175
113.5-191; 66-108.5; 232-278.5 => 1.9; 171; 194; 180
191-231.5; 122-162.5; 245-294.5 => -1.1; 171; 189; 181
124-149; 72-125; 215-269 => 0.8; 169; 194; 176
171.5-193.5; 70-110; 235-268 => 0.1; 170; 194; 184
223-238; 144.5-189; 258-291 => -1.0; 179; 188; 185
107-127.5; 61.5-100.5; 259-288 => 0.8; 174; 189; 177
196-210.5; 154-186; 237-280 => 0.4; 181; 193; 185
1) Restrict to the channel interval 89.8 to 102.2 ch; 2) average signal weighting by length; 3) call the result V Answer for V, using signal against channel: 169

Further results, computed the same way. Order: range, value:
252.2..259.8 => 192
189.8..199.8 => 185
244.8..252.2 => 193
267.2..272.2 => 189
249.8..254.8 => 188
